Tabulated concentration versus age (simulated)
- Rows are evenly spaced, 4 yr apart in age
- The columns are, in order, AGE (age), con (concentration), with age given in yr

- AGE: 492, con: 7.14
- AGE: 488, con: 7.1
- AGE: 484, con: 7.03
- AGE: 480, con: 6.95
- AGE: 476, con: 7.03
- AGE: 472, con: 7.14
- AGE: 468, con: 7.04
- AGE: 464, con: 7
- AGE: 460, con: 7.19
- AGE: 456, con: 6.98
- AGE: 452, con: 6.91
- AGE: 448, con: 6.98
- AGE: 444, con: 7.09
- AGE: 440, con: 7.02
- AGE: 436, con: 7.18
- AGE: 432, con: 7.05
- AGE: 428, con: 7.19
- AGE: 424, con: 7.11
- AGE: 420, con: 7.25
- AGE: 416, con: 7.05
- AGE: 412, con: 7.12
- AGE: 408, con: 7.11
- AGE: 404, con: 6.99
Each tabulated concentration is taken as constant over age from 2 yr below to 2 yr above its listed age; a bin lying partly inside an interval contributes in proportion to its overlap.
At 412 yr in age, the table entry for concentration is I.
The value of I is 7.12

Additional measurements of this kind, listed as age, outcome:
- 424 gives 7.11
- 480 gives 6.95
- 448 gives 6.98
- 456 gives 6.98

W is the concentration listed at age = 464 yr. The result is 7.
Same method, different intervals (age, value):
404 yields 6.99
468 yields 7.04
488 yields 7.1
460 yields 7.19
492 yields 7.14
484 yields 7.03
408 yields 7.11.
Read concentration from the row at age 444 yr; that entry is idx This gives 7.09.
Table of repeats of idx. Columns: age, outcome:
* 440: 7.02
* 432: 7.05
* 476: 7.03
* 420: 7.25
